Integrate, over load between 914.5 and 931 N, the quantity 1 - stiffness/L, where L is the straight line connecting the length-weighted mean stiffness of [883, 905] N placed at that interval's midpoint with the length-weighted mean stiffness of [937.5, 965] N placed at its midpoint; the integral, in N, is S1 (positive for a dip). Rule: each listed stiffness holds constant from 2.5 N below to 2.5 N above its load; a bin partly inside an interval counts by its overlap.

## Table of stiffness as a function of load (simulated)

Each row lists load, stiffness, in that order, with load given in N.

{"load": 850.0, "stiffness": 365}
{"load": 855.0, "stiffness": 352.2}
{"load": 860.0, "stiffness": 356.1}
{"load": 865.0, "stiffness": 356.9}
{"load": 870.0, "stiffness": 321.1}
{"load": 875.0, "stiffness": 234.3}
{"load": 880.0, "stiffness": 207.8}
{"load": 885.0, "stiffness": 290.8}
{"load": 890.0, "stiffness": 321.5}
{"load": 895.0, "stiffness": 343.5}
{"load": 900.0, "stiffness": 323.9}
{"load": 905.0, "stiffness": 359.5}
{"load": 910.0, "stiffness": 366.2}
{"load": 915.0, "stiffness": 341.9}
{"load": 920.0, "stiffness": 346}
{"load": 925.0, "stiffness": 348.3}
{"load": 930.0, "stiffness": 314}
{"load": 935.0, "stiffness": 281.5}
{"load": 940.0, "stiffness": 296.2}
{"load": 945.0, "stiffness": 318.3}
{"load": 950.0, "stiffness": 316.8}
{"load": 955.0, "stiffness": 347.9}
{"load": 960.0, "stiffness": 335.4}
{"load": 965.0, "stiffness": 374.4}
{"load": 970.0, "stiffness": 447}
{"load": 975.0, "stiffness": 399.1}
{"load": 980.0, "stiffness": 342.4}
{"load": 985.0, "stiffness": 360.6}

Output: -0.65 N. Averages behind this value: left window 325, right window 328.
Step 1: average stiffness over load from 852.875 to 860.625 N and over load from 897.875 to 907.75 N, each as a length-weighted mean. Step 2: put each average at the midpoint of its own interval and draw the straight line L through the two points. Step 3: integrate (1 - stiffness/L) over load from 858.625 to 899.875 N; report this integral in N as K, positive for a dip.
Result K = 5.3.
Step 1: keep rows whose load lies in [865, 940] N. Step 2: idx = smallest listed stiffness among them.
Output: 207.8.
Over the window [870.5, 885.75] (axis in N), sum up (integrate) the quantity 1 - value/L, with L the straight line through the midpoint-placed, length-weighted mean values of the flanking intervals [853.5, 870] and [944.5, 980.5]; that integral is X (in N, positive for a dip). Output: 4.5 N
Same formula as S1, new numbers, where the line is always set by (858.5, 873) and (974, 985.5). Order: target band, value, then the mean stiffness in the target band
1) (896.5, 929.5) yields 0.4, 345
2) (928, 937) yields 1.4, 298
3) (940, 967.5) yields 1.9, 335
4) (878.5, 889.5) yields 2.5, 266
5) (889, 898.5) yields 0.3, 333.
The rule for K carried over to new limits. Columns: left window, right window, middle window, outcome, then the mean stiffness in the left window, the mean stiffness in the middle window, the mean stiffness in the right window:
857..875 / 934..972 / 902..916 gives -0.89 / 330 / 356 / 341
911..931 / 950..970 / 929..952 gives 3.03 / 341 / 305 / 360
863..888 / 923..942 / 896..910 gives -2.43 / 281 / 346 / 309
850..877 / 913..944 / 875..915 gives 1.53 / 330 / 313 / 321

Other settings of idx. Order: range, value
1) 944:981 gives 316.8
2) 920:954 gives 281.5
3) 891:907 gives 323.9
